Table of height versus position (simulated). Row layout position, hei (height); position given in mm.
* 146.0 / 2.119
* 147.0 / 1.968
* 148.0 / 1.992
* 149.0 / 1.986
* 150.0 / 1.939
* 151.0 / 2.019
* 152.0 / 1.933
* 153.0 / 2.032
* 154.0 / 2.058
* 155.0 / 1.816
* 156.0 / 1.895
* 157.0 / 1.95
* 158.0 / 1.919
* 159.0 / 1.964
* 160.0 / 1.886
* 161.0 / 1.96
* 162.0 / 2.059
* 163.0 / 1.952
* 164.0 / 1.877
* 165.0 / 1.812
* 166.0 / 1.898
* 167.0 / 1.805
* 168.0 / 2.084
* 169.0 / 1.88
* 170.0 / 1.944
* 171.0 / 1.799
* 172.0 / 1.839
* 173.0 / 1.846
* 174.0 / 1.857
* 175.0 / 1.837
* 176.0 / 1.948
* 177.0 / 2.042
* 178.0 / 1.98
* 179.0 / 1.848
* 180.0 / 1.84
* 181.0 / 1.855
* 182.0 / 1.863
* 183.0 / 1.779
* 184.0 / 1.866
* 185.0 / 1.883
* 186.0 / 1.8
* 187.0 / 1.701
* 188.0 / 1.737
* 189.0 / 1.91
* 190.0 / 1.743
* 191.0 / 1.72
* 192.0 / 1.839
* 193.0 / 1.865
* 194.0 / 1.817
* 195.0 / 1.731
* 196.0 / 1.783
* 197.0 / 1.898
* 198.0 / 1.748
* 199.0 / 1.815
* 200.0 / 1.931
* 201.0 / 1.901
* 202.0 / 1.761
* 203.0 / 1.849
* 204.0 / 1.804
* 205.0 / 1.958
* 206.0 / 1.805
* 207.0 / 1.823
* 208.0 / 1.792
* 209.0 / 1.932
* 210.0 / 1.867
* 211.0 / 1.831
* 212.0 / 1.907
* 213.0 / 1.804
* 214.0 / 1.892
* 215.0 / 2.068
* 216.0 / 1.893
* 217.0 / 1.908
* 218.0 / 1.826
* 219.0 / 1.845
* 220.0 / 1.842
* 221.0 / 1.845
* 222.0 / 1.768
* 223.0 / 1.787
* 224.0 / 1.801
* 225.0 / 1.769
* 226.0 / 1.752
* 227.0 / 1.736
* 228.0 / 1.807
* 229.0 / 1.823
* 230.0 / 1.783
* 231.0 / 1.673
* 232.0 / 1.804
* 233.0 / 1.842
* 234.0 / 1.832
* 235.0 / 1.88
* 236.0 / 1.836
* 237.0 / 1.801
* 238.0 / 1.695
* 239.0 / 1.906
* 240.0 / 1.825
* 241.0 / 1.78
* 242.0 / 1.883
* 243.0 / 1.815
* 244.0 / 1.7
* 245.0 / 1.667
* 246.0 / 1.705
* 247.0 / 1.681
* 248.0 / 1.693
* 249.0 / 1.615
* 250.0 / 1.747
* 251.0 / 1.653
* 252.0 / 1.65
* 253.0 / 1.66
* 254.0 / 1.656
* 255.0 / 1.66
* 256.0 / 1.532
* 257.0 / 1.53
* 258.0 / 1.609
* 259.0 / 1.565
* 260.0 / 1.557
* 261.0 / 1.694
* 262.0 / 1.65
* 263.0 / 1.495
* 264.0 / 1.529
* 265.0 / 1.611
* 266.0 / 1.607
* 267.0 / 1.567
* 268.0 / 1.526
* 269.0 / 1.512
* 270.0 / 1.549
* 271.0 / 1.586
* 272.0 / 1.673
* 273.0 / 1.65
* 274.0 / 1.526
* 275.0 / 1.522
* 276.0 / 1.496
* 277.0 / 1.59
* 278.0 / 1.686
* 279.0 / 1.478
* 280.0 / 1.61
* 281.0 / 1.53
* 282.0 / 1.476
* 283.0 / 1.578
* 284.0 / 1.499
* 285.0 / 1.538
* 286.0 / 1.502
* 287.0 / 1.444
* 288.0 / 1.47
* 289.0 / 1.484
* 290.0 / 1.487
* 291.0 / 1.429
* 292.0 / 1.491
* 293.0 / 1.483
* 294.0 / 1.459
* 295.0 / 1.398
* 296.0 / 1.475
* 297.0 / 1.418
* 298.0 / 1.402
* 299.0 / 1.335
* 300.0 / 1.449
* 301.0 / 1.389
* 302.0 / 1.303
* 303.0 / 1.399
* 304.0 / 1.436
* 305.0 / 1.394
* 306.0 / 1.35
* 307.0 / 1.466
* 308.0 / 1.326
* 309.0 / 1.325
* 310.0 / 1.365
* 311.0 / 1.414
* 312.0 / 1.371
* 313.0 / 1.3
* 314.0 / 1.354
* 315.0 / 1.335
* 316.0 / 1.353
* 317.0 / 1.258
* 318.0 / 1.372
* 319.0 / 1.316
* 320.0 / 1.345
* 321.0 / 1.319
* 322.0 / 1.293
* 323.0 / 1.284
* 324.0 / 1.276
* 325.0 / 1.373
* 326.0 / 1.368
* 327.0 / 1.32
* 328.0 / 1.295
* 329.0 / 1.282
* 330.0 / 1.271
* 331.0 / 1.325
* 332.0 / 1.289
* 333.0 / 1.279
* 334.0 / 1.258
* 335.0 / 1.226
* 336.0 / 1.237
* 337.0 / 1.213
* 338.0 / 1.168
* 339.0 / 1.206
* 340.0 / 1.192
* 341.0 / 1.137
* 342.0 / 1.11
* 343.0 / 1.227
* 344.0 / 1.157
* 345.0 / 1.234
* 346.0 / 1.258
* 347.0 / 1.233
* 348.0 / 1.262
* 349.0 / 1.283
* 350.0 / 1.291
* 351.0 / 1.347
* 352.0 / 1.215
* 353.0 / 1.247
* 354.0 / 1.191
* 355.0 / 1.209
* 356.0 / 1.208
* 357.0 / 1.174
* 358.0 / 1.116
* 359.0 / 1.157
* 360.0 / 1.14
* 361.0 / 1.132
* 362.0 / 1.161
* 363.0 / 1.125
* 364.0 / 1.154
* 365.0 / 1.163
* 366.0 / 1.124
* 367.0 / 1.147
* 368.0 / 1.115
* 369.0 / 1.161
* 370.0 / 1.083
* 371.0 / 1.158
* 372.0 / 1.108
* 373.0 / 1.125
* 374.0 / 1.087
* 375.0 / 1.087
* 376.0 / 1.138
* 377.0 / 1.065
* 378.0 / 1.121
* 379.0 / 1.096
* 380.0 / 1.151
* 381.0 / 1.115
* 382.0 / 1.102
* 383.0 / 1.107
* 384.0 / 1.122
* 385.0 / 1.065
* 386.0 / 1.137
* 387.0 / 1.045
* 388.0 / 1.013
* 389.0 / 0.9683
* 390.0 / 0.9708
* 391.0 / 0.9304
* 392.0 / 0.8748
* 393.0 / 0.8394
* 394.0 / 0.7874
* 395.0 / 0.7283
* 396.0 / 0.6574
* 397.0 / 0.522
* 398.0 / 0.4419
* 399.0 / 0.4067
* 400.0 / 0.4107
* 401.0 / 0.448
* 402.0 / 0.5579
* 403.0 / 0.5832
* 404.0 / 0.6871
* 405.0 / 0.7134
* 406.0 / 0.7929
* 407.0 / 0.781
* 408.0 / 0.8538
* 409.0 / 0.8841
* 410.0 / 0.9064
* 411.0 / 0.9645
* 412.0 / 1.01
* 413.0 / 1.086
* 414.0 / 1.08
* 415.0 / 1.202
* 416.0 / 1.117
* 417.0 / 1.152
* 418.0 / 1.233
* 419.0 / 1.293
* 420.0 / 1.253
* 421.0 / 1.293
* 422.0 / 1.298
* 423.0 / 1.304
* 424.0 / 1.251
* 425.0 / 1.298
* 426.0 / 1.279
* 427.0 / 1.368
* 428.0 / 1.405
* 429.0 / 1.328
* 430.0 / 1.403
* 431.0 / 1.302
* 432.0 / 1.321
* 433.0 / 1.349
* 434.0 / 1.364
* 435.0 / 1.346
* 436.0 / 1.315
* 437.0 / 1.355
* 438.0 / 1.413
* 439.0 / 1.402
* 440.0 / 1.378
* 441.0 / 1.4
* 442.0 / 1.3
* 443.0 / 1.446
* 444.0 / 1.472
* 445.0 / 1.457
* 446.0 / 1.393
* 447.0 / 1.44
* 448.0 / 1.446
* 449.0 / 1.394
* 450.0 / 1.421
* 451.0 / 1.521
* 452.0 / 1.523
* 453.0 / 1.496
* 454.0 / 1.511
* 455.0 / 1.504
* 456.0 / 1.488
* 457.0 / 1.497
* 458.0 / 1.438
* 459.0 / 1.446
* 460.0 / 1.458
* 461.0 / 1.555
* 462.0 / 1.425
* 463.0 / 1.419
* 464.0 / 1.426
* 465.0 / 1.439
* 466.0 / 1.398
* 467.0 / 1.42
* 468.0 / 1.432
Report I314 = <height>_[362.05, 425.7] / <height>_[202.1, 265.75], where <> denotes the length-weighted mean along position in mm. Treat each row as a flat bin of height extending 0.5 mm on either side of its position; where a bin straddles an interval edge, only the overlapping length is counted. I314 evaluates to 0.6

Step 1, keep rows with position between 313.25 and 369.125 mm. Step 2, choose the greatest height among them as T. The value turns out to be 1.373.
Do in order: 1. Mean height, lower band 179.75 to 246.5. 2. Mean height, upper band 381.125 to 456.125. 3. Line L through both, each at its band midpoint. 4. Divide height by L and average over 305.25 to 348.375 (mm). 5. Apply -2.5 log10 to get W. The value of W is 0.12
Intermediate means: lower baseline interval 1.82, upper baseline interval 1.13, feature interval 1.29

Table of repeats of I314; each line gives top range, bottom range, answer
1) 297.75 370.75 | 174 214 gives 0.69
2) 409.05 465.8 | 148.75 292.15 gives 0.76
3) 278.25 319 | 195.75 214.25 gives 0.77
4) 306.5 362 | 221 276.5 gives 0.75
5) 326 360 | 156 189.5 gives 0.65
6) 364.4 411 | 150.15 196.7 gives 0.49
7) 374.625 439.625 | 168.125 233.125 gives 0.57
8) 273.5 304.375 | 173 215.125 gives 0.80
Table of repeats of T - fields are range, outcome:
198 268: 2.068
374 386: 1.151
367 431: 1.405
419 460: 1.523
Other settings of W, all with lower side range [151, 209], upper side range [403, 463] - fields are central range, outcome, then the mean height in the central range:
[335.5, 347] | 0.24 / 1.2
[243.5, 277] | 0.05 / 1.61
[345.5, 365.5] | 0.21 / 1.2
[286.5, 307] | 0.12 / 1.43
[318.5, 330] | 0.17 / 1.31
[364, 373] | 0.25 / 1.13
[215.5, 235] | -0.03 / 1.81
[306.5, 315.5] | 0.15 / 1.36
